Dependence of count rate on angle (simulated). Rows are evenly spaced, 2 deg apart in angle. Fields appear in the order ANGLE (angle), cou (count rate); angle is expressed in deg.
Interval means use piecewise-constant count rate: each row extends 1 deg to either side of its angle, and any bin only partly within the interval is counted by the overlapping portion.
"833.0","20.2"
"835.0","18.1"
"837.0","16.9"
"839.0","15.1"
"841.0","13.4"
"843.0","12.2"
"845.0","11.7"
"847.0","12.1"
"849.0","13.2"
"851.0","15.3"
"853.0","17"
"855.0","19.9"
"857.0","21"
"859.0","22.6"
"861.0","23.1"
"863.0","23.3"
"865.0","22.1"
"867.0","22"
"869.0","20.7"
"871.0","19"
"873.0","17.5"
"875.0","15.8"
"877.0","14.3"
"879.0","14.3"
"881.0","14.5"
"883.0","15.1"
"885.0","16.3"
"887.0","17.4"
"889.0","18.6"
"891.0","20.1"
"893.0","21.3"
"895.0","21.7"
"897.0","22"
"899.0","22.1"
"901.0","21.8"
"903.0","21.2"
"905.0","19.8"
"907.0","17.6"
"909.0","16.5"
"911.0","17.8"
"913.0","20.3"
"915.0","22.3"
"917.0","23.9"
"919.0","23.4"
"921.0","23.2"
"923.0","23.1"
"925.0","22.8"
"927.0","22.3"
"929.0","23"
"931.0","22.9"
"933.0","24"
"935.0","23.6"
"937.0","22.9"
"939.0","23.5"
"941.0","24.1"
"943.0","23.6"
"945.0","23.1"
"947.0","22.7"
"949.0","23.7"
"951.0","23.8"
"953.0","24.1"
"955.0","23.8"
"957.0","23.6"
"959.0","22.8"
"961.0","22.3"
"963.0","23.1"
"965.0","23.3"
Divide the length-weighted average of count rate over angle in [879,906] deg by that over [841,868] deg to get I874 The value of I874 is 1.07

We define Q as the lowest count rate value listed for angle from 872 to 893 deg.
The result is 14.3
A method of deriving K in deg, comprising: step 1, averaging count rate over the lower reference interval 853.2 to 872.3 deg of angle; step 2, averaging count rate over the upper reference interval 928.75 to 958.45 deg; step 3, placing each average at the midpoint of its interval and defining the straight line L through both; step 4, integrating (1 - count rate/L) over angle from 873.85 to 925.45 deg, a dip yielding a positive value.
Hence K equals 6.6 deg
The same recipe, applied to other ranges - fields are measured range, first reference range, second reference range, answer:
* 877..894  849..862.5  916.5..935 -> 3.3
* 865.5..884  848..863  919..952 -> 2.7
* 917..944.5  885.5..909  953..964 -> -1.9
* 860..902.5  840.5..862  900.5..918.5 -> -1.9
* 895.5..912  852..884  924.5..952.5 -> 0.9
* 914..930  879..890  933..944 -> -1.3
